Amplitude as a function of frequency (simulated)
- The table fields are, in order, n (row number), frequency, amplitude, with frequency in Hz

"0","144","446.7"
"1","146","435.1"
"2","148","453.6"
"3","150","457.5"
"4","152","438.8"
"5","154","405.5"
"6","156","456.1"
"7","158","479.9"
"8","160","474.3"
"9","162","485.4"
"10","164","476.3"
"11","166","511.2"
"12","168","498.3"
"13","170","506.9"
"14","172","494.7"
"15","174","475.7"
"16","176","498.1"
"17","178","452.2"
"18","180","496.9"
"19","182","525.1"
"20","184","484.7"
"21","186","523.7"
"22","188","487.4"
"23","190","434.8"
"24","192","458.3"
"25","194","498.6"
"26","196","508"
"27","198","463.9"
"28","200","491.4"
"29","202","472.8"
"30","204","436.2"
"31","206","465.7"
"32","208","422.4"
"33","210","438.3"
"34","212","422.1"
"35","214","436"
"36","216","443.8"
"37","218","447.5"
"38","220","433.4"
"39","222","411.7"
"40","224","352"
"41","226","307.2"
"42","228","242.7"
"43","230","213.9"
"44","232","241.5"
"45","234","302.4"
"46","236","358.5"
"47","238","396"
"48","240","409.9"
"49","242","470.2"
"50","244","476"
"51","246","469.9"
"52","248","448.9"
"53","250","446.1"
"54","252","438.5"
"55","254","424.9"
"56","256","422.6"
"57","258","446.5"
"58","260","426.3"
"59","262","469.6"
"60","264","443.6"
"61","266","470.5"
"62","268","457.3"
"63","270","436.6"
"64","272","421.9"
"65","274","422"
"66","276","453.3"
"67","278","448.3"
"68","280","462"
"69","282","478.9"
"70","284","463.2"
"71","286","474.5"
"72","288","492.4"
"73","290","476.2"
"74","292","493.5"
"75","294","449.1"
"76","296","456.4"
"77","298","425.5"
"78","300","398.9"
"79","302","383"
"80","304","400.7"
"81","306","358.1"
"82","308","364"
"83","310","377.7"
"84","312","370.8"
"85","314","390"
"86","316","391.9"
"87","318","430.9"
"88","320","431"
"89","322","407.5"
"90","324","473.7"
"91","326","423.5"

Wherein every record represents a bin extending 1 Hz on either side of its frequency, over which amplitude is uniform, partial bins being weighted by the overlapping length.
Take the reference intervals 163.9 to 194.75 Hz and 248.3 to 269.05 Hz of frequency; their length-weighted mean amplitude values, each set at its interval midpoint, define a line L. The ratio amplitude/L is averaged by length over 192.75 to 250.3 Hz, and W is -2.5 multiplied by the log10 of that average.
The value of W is 0.136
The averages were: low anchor 489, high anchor 445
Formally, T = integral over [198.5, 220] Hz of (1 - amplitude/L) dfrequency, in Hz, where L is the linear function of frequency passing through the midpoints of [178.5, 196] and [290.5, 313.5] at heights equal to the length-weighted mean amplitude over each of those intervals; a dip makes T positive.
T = 1.2 Hz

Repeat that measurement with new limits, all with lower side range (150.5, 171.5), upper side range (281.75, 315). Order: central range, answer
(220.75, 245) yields 5.3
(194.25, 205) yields -0.4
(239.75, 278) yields -0.6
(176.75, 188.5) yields -0.7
